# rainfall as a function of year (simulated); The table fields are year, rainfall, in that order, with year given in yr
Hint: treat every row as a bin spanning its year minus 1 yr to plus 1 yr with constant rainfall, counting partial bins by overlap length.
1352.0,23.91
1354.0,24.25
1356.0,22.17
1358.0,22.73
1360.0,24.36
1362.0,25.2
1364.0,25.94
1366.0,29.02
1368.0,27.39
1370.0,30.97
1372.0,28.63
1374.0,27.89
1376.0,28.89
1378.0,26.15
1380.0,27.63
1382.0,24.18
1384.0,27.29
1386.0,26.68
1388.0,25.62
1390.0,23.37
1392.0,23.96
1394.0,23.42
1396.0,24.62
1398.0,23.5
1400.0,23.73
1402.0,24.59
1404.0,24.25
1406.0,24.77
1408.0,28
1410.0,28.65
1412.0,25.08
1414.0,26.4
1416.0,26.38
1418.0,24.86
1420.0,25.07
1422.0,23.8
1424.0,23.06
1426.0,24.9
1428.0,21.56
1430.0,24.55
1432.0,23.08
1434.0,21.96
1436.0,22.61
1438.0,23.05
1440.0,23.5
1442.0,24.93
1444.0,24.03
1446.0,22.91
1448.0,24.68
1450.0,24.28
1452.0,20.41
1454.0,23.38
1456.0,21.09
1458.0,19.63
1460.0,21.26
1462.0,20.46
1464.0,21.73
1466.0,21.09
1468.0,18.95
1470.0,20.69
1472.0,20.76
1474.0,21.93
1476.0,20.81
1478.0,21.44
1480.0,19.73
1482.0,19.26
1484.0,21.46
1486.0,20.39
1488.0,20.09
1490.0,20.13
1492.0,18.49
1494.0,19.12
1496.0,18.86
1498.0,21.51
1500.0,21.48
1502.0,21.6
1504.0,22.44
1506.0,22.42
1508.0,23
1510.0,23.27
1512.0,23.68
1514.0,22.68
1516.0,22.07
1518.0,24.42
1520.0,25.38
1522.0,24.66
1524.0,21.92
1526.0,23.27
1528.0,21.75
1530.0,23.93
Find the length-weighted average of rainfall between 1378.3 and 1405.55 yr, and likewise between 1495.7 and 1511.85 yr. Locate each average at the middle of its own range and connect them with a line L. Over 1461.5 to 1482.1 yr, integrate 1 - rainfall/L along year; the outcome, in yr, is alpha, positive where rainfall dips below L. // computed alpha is 2.0 yr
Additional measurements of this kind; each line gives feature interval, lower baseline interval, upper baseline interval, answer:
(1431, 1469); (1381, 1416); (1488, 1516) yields 1.7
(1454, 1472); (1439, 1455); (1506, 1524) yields 2.1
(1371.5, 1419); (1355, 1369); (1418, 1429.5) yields -2.4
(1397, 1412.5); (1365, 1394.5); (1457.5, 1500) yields -0.1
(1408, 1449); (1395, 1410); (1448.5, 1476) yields -1.7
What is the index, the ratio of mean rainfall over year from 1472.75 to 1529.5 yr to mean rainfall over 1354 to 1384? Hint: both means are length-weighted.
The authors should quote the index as 0.82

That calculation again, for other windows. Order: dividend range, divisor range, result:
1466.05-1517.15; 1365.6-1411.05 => 0.80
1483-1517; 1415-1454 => 0.90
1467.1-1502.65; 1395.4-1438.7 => 0.83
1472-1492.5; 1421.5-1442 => 0.88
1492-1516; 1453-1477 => 1.03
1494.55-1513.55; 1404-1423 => 0.85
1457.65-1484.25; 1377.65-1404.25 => 0.83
